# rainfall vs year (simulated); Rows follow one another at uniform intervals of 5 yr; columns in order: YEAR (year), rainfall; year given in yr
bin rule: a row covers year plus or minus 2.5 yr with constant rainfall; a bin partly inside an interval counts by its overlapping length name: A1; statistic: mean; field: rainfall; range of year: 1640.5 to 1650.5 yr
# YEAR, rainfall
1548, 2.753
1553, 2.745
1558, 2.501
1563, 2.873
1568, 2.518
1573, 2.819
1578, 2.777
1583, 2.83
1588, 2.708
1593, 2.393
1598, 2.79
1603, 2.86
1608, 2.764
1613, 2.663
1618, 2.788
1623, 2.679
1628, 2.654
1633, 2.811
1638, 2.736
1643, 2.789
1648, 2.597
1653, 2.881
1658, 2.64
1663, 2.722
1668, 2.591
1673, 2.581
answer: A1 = 2.69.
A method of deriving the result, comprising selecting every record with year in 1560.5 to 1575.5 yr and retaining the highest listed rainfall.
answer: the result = 2.873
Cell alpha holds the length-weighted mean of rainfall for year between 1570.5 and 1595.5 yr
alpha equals 2.71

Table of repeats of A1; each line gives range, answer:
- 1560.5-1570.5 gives 2.7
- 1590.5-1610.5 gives 2.7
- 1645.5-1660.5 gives 2.71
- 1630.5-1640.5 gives 2.77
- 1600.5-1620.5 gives 2.77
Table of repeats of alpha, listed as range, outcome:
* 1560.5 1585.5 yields 2.76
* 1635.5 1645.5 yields 2.76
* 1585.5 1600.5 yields 2.63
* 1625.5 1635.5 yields 2.73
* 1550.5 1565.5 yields 2.71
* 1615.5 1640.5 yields 2.73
